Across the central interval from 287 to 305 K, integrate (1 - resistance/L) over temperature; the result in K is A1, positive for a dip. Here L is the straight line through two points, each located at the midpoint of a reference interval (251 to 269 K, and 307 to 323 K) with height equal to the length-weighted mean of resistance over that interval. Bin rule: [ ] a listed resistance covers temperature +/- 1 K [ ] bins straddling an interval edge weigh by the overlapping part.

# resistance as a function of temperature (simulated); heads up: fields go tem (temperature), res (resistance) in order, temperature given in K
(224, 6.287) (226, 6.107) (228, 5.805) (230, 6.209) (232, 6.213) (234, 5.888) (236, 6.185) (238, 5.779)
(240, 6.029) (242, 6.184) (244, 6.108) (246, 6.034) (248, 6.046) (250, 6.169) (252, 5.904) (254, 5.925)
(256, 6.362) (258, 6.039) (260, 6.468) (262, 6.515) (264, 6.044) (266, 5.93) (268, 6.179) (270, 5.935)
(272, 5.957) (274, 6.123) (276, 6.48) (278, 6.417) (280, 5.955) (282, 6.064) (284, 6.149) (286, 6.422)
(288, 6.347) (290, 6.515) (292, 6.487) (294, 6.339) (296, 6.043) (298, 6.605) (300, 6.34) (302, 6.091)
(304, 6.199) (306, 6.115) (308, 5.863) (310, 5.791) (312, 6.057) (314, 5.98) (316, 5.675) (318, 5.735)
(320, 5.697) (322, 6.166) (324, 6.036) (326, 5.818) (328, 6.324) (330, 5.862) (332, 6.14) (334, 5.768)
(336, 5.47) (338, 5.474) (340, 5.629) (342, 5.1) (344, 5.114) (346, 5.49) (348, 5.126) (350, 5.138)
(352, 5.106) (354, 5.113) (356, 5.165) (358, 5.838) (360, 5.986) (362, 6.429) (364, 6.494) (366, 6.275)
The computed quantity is -1.09 K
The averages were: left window 6.15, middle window 6.33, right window 5.87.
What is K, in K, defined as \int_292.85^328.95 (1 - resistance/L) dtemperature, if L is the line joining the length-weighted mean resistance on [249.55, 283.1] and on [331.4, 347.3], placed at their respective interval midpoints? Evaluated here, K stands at -1.9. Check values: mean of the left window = 6.14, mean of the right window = 5.5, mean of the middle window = 6.05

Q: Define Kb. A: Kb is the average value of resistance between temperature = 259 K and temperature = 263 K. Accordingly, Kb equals 6.49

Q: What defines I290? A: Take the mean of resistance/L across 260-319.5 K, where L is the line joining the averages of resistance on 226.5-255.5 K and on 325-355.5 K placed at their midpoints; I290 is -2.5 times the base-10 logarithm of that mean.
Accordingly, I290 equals -0.068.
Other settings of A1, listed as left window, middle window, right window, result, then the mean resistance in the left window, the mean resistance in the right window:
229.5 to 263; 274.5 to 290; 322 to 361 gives -0.9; 6.12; 5.58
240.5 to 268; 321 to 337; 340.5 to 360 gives -1.4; 6.13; 5.29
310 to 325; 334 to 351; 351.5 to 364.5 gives 1.3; 5.9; 5.73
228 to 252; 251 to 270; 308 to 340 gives -0.4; 6.06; 5.86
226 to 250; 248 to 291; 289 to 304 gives 0.2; 6.05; 6.34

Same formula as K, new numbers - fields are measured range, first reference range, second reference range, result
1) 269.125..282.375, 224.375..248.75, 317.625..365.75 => -0.5 K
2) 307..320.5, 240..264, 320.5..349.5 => -0.1 K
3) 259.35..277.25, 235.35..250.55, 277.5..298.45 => 0.0 K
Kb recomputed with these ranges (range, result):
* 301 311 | 6.01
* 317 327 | 5.89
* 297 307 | 6.27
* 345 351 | 5.25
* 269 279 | 6.18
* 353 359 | 5.37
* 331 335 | 5.95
